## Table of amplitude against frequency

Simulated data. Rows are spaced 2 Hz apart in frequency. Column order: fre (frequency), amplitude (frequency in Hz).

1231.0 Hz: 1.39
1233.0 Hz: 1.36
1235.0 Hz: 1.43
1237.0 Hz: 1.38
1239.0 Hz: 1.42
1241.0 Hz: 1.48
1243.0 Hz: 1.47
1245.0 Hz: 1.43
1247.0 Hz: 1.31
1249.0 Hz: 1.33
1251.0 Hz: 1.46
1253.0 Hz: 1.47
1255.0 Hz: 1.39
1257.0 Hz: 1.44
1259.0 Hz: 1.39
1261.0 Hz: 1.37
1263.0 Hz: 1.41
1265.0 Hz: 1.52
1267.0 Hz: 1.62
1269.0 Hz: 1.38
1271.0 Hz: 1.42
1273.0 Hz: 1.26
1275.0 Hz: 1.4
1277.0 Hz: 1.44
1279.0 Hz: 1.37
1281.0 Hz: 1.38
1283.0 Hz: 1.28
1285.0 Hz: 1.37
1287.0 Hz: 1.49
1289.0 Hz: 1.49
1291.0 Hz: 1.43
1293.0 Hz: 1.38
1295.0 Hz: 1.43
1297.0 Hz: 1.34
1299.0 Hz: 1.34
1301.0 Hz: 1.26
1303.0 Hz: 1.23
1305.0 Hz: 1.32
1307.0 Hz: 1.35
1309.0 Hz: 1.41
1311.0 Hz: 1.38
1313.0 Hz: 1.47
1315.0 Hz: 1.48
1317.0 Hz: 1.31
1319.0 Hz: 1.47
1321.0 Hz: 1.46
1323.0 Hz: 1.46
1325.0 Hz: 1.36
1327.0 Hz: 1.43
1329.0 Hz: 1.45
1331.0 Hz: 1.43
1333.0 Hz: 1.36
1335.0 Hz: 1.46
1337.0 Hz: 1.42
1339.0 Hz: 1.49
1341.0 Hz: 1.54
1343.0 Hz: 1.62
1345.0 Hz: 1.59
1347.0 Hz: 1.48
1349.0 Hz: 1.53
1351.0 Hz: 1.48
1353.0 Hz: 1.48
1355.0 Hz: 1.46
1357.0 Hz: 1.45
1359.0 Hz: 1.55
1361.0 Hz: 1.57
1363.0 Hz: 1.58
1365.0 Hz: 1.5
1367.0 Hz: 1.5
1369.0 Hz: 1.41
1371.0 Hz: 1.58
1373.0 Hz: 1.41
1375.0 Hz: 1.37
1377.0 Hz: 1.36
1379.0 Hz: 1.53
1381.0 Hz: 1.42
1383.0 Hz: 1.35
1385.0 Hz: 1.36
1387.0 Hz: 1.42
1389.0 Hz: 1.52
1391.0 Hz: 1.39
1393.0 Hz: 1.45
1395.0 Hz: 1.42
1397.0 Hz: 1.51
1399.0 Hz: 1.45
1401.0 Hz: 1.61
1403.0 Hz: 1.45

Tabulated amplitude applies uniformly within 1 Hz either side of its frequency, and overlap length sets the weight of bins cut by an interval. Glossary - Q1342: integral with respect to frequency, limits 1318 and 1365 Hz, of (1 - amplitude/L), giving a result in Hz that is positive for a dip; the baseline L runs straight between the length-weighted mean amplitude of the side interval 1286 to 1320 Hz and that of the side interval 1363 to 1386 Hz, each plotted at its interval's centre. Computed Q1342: -2.2 Hz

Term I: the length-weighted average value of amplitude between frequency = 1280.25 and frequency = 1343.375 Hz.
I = 1.41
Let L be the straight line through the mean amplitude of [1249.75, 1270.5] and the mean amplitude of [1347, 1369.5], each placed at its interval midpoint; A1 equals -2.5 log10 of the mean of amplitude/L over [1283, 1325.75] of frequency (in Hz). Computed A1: 0.06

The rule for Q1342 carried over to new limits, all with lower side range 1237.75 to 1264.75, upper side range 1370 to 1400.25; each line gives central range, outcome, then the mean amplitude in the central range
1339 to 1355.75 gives -1.06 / 1.52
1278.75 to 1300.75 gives 0.54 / 1.39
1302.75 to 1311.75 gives 0.50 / 1.35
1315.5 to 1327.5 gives 0.08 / 1.42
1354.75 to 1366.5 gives -0.72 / 1.52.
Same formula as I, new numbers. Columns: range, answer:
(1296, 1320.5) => 1.37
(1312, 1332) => 1.43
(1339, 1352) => 1.54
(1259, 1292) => 1.41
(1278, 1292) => 1.4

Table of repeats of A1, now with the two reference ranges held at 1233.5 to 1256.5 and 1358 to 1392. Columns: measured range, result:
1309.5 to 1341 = 0.01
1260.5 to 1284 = 0.01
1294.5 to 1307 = 0.09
